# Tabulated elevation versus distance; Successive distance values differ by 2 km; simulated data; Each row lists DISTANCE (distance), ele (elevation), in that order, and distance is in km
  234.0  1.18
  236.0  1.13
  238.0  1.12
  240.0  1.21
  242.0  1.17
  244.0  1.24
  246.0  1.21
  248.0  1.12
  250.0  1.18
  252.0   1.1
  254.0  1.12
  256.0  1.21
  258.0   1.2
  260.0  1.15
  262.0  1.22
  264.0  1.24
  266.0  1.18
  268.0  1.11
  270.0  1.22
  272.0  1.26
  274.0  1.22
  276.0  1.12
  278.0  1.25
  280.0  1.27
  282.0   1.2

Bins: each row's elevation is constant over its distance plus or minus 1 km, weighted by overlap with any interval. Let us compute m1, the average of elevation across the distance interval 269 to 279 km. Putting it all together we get 1.21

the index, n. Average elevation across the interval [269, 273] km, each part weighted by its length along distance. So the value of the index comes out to 1.24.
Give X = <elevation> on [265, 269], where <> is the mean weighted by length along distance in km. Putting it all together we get 1.15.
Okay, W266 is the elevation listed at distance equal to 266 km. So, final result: 1.18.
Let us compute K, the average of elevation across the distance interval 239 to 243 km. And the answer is 1.19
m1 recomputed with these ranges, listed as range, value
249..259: 1.16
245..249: 1.17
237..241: 1.17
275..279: 1.19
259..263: 1.19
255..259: 1.21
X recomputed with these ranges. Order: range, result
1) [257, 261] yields 1.17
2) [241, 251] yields 1.18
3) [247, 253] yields 1.13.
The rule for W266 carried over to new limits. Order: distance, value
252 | 1.1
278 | 1.25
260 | 1.15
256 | 1.21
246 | 1.21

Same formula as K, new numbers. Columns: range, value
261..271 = 1.19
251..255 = 1.11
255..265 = 1.2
